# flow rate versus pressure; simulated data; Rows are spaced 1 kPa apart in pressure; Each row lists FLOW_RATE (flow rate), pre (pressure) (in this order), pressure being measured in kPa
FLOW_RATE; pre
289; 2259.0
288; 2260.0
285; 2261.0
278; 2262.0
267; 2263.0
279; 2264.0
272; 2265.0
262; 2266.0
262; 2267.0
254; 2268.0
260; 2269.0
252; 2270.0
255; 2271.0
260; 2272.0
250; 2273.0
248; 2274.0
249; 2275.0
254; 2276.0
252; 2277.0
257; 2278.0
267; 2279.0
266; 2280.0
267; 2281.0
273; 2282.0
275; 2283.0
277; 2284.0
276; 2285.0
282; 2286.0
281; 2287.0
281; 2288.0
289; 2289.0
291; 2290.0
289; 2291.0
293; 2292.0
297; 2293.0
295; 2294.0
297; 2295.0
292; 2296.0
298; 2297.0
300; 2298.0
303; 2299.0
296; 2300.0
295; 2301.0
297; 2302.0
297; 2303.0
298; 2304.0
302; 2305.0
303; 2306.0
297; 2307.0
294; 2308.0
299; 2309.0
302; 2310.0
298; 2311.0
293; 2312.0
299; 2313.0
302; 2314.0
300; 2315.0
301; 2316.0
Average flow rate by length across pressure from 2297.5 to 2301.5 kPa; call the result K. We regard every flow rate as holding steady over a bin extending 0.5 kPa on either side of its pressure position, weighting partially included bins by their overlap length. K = 298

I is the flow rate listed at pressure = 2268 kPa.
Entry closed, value 254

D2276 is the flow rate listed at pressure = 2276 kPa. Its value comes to 254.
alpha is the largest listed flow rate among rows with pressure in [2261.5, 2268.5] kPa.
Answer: 279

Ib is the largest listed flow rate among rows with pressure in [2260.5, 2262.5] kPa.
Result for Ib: 285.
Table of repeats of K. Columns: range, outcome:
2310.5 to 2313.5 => 297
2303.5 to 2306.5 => 301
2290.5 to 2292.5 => 291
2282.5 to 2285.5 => 276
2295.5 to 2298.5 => 297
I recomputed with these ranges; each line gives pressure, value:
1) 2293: 297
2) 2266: 262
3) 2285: 276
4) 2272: 260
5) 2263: 267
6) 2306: 303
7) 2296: 292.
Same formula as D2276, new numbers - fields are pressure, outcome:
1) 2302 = 297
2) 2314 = 302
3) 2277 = 252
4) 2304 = 298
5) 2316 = 301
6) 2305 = 302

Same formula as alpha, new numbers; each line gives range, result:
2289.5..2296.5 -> 297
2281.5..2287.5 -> 282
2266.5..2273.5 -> 262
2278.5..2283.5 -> 275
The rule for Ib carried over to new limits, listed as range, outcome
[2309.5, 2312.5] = 302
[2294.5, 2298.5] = 300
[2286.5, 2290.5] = 291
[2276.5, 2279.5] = 267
